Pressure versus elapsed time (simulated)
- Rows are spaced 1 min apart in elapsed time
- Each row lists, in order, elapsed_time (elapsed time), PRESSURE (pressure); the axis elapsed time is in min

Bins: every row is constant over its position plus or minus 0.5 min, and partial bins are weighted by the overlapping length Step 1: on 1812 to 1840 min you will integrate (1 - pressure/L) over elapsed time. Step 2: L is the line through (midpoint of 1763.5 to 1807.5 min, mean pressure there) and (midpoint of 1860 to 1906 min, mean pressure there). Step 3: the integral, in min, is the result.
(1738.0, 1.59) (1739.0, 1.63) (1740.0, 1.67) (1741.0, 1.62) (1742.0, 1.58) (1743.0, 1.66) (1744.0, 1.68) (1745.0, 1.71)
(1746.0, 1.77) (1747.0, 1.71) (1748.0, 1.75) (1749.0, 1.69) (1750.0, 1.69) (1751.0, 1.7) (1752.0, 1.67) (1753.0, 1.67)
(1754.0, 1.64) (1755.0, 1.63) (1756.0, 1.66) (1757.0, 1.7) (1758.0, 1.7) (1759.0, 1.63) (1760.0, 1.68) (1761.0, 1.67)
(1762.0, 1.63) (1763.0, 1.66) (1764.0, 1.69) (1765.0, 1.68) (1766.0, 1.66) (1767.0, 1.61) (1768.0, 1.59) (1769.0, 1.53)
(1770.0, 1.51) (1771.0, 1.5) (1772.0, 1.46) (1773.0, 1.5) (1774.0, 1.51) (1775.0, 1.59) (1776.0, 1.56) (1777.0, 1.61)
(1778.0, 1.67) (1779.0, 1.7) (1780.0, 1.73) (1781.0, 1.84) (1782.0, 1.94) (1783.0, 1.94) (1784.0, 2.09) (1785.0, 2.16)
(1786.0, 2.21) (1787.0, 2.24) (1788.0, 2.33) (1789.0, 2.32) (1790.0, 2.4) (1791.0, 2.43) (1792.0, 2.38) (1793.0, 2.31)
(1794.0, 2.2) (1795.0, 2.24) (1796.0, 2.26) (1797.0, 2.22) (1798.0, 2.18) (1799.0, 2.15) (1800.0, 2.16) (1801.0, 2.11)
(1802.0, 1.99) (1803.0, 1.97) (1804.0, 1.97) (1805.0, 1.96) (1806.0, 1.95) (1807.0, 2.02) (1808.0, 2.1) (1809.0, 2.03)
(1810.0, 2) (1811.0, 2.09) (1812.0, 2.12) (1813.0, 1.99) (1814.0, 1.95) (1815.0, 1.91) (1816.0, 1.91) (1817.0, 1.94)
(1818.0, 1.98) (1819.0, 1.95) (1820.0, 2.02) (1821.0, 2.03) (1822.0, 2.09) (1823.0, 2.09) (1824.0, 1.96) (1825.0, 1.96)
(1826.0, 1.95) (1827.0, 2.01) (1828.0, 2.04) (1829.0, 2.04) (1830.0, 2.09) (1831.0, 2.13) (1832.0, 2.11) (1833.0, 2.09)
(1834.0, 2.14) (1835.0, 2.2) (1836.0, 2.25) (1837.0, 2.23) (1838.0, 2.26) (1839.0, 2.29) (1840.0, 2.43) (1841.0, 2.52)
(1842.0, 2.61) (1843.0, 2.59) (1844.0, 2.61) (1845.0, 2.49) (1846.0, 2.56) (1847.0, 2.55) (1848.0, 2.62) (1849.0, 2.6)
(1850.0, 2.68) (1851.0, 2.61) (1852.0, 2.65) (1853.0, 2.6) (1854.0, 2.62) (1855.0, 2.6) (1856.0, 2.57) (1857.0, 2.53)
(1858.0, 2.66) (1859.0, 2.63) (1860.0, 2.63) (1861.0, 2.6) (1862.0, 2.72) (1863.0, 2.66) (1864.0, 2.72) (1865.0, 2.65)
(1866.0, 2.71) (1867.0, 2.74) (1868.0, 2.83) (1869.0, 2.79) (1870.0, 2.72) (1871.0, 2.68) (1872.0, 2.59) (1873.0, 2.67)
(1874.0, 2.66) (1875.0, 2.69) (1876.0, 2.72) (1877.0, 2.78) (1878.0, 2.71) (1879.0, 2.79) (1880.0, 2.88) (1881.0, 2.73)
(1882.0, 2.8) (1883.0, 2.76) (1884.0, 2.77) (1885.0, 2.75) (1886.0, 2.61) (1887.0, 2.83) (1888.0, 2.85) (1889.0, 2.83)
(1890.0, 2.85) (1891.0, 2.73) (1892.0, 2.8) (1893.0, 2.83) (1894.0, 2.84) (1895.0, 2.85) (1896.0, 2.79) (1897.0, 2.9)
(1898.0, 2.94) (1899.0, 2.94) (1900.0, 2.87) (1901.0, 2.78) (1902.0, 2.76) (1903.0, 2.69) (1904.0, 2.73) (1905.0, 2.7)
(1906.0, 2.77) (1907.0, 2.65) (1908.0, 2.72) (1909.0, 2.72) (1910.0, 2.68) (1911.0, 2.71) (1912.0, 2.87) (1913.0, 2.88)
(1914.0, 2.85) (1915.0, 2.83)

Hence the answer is 2.6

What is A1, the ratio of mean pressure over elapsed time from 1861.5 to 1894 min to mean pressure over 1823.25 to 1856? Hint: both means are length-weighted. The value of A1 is 1.17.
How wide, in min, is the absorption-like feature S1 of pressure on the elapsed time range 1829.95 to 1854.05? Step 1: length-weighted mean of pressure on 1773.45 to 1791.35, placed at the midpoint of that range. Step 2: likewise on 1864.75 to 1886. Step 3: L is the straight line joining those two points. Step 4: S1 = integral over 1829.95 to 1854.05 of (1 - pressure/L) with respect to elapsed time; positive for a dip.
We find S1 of 0.3 min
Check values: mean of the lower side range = 1.95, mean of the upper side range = 2.73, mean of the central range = 2.42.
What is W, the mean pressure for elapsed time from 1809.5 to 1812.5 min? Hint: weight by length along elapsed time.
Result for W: 2.07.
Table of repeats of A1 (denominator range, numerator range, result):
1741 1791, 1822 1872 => 1.40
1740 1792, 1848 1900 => 1.55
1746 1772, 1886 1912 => 1.69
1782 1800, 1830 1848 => 1.06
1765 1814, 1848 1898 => 1.39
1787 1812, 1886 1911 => 1.29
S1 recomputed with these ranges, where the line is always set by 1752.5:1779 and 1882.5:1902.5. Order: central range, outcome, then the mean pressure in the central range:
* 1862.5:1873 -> -0.5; 2.71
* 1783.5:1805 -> -3.7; 2.2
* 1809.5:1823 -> 0.6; 2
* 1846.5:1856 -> -0.7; 2.61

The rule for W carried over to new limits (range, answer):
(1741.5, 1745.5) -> 1.66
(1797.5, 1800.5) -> 2.16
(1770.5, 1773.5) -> 1.49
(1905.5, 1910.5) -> 2.71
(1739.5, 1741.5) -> 1.65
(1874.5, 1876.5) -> 2.71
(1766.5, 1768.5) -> 1.6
